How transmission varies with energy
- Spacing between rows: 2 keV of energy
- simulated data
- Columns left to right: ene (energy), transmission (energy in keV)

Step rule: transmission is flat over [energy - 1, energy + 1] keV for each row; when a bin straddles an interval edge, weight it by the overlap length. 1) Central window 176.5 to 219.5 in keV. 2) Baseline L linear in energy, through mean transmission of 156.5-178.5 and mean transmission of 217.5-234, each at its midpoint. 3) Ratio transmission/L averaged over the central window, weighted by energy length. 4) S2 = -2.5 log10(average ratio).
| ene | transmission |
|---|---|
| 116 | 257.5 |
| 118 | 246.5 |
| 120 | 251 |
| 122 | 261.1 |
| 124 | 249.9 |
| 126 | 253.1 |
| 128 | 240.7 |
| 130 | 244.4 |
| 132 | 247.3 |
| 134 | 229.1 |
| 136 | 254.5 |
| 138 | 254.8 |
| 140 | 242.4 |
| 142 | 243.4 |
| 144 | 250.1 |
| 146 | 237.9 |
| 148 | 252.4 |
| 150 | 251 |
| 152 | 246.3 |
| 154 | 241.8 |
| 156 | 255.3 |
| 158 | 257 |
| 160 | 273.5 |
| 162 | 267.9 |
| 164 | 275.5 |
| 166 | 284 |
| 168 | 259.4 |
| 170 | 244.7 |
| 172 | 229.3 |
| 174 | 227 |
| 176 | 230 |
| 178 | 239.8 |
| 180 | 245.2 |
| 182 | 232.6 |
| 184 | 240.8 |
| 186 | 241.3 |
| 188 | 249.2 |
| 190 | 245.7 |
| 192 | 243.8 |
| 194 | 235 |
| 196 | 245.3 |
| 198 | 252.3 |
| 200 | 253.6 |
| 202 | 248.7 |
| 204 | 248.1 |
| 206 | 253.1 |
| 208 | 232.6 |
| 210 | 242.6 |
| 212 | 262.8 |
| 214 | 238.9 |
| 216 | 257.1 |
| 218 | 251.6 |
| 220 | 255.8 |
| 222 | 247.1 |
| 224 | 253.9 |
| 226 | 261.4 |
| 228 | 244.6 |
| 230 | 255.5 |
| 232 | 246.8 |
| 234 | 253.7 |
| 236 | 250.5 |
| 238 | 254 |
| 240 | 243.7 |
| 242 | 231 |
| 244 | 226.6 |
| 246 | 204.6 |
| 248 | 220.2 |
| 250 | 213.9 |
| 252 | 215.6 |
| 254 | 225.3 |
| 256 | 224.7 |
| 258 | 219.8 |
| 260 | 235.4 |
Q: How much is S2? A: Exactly 0.03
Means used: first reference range 254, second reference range 252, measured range 246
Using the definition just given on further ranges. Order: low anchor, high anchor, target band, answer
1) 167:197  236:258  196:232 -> -0.07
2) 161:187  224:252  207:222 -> -0.03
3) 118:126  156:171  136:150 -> 0.05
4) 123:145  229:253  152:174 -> -0.06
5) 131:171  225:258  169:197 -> 0.03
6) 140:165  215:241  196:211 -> 0.02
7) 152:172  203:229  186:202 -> 0.03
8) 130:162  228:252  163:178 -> -0.01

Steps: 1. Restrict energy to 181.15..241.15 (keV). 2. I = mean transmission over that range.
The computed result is 248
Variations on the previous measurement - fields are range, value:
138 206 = 248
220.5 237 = 252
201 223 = 249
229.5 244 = 246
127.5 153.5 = 246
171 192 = 238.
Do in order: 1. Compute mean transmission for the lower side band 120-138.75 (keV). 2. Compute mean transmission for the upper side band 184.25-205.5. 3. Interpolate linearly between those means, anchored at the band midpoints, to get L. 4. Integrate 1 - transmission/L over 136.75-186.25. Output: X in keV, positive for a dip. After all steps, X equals -0.3 keV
